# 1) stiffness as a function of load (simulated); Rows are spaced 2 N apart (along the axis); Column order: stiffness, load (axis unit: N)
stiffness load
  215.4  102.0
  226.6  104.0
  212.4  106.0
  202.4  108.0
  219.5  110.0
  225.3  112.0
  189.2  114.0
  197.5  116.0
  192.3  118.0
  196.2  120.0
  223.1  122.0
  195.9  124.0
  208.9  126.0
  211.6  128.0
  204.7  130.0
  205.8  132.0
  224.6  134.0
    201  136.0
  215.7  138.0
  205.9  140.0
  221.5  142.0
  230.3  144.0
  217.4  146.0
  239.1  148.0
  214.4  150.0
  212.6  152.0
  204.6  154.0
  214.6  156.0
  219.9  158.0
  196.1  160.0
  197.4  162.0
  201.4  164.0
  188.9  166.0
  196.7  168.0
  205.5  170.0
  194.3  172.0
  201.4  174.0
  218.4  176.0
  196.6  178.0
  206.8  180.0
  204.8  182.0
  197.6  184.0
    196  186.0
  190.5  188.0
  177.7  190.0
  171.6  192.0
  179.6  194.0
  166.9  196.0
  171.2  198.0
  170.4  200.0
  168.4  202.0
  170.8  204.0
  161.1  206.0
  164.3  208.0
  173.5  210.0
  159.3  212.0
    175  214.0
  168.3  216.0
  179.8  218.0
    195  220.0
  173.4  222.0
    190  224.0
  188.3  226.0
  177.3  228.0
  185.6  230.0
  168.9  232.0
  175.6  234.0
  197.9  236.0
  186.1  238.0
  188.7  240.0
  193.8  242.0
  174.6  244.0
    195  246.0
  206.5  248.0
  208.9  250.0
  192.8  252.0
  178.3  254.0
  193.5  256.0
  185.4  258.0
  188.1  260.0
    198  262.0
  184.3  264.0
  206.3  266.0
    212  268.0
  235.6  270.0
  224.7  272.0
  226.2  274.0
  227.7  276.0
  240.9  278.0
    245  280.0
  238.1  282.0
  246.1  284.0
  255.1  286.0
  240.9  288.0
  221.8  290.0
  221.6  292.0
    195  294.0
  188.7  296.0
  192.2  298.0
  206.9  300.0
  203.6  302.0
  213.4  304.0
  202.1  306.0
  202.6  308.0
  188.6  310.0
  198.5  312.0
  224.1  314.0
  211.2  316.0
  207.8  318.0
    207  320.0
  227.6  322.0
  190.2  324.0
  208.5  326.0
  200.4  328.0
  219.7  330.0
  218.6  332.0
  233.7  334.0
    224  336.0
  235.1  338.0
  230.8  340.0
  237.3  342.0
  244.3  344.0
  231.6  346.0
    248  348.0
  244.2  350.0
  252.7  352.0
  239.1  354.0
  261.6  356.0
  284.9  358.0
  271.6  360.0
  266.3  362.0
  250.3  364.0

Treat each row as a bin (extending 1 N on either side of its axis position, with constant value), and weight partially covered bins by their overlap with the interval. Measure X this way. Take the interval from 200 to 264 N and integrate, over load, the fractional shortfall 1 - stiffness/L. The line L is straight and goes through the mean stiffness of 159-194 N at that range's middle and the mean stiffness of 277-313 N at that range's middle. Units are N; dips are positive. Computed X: 7.3 N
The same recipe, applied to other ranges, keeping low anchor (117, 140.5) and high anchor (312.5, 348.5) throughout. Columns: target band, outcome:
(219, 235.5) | 2.5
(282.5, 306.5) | 0.3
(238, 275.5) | 2.9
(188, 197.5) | 1.6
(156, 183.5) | 1.0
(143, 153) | -0.7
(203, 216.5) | 2.9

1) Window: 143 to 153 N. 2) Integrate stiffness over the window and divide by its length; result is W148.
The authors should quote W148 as 223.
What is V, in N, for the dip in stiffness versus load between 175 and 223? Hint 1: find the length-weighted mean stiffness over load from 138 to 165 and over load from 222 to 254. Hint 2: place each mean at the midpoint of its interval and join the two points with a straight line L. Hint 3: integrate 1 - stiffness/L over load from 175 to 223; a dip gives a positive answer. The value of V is 4.5 N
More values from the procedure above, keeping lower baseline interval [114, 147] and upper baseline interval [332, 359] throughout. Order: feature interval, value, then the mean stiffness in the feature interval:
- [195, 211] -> 3.8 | 168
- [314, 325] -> 1.3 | 210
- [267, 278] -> 0.2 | 227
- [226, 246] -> 3.7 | 184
